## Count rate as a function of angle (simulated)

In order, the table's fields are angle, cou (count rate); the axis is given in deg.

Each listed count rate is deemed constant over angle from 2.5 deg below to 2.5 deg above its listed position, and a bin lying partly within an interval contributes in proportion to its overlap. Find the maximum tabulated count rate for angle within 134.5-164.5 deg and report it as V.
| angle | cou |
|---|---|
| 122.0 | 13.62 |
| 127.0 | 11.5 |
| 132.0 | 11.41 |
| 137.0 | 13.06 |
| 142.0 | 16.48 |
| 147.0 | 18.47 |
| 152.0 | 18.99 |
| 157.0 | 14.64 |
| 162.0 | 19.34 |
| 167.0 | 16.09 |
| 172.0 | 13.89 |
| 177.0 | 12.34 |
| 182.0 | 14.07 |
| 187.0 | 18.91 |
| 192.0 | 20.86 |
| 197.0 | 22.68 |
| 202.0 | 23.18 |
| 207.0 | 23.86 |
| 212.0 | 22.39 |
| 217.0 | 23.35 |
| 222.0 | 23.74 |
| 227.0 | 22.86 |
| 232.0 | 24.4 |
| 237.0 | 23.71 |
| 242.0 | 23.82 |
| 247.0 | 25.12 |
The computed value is 19.34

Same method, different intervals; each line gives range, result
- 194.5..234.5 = 24.4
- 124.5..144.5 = 16.48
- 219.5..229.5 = 23.74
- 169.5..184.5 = 14.07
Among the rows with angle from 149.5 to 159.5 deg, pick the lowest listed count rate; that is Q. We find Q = 14.64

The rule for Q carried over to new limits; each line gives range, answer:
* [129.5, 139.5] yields 11.41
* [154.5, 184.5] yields 12.34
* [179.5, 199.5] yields 14.07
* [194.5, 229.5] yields 22.39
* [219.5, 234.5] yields 22.86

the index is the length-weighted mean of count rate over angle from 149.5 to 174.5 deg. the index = 16.6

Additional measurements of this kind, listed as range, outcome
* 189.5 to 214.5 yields 22.6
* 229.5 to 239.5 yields 24.1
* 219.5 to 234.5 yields 23.7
